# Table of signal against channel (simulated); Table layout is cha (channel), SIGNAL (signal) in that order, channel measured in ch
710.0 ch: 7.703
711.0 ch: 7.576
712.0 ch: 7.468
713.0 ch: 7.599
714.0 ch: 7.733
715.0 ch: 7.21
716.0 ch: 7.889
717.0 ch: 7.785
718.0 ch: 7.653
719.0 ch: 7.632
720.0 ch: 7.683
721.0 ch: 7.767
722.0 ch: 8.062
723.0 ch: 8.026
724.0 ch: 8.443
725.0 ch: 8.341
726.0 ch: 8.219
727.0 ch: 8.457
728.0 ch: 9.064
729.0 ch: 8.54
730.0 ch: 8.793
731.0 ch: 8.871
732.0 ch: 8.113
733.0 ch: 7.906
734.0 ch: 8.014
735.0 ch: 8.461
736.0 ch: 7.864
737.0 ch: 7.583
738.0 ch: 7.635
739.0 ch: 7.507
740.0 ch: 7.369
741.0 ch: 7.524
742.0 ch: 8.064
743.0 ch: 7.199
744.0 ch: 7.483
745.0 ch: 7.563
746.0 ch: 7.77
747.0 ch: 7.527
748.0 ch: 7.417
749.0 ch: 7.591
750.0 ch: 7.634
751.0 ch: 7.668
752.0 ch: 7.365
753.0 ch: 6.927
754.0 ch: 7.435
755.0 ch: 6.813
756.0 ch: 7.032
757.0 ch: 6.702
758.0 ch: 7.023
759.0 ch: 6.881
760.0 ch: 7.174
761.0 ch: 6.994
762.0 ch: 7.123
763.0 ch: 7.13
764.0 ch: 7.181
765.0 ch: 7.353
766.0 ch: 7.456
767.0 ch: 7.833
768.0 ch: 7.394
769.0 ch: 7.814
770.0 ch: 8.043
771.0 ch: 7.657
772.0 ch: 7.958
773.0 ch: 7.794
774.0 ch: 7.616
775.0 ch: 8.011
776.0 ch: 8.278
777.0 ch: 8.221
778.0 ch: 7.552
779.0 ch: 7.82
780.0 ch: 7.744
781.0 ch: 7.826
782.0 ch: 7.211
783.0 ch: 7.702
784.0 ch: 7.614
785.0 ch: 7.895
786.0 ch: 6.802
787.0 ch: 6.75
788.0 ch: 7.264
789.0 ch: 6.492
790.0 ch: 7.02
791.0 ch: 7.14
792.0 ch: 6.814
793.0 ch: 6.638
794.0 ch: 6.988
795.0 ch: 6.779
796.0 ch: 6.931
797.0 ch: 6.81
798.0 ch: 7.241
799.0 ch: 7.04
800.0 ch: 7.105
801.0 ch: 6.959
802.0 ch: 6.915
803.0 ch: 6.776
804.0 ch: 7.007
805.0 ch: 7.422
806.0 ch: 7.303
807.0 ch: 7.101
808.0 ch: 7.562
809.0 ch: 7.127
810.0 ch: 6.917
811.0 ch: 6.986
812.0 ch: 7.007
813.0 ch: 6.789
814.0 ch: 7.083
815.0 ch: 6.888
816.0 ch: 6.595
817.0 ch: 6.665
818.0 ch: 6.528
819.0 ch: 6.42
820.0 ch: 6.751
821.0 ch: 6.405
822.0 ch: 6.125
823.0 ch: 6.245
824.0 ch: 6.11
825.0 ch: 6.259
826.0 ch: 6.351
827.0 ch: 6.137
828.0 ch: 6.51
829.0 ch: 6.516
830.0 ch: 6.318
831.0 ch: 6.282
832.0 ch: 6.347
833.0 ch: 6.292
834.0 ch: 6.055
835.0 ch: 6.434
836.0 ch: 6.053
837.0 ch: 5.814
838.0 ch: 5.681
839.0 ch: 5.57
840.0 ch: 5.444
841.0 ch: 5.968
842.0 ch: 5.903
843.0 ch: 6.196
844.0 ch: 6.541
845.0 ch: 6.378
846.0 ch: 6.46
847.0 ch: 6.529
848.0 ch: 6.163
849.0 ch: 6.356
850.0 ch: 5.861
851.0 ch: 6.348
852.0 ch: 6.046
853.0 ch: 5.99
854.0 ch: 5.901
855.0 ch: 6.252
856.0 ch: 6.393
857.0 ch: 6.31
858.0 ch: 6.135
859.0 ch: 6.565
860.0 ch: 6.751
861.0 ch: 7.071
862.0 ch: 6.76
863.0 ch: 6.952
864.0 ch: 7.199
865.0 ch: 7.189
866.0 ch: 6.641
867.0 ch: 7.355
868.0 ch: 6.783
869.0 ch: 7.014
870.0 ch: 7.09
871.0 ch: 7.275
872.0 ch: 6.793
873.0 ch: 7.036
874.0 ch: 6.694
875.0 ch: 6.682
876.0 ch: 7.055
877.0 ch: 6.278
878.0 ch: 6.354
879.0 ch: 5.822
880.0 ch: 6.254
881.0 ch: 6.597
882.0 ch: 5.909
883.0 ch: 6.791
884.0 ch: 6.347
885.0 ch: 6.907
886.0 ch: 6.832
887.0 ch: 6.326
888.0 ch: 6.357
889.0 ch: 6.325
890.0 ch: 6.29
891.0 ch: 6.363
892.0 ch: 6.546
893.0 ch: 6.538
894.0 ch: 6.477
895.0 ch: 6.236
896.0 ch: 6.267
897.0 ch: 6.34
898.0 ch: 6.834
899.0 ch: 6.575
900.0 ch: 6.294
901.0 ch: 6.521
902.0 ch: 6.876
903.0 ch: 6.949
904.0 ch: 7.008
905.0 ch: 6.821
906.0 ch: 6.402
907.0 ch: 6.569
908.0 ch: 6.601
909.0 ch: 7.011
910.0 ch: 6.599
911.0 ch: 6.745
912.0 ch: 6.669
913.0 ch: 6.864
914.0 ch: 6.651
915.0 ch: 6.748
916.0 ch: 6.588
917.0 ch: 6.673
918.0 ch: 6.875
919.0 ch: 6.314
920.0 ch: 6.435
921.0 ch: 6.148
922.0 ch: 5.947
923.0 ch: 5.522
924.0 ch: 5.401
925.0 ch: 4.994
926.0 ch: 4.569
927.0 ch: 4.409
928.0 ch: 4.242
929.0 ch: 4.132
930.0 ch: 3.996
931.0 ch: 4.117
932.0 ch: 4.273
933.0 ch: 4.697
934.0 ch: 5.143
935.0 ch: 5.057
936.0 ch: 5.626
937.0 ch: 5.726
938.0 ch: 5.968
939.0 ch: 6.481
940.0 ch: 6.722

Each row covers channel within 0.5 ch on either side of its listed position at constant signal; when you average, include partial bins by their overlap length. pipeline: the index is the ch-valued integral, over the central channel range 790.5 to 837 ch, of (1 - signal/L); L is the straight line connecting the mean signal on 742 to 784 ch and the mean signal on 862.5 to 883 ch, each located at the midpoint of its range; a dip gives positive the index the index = 2.9 ch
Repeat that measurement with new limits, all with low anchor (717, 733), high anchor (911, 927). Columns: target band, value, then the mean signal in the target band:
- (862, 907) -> -1.0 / 6.64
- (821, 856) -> 4.1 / 6.17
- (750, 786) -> 1.2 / 7.48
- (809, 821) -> 0.8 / 6.78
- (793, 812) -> 0.9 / 7.04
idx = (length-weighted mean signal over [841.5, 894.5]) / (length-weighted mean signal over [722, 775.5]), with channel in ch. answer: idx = 0.85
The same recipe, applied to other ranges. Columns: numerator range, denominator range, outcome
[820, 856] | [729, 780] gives 0.81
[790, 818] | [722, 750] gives 0.88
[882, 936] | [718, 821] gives 0.82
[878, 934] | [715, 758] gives 0.79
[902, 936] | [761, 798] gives 0.79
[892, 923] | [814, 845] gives 1.05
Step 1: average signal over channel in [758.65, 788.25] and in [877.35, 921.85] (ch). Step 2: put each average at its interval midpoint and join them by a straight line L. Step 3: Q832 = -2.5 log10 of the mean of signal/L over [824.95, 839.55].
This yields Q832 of 0.15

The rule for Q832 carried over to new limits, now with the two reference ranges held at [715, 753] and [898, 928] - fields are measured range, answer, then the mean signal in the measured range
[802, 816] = 0.03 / 7.05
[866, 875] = -0.04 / 6.97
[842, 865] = 0.07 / 6.42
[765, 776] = -0.03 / 7.76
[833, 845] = 0.16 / 6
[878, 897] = 0.02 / 6.4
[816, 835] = 0.12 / 6.36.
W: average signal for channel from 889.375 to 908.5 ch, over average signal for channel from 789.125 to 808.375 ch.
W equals 0.9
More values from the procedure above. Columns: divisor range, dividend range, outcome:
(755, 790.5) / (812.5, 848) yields 0.85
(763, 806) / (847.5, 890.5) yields 0.89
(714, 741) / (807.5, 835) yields 0.82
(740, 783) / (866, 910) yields 0.88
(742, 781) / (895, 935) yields 0.80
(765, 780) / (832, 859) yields 0.79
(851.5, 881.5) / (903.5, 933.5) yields 0.88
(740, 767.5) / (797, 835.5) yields 0.91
